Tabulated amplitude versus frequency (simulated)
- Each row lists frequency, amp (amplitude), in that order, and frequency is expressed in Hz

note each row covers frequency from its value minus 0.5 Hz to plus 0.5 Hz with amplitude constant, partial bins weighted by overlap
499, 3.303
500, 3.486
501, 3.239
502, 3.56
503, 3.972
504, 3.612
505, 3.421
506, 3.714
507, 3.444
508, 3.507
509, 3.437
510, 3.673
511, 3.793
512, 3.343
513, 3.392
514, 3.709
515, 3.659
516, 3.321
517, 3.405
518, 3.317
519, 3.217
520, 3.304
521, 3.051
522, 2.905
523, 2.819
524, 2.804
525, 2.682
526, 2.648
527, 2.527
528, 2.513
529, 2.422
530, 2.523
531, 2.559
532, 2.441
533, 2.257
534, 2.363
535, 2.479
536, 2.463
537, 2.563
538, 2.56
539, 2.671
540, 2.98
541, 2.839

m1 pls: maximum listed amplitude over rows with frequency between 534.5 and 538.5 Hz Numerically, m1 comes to 2.563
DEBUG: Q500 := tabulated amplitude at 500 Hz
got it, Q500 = 3.486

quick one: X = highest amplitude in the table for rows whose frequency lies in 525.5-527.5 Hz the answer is 2.648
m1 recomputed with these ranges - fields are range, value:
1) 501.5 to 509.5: 3.972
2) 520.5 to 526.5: 3.051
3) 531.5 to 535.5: 2.479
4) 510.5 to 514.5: 3.793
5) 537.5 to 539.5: 2.671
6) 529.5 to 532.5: 2.559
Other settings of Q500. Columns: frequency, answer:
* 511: 3.793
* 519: 3.217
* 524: 2.804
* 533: 2.257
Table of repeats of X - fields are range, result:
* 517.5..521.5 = 3.317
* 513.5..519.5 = 3.709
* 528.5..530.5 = 2.523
